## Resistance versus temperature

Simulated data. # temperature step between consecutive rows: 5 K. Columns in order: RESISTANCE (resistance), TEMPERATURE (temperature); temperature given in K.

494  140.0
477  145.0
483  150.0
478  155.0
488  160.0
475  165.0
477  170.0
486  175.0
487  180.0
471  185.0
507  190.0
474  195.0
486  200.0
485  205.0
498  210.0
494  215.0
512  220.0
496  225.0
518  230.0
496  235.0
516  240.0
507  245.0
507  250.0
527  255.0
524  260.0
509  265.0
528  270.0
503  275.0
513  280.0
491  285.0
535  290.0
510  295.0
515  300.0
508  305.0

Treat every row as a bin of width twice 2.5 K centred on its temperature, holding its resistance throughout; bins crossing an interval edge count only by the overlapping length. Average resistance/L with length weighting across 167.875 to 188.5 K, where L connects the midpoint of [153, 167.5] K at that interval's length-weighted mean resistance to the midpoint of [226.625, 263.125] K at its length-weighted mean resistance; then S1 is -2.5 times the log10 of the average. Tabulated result 0.01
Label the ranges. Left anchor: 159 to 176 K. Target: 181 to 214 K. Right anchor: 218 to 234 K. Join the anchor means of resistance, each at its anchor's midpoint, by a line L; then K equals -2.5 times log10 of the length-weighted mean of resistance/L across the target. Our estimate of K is 0.016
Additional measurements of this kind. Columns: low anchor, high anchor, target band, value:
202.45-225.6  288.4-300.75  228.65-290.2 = -0.01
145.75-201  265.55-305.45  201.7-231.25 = -0.01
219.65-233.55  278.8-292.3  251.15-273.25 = -0.02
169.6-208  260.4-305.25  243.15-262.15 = -0.03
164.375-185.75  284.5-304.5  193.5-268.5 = -0.02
